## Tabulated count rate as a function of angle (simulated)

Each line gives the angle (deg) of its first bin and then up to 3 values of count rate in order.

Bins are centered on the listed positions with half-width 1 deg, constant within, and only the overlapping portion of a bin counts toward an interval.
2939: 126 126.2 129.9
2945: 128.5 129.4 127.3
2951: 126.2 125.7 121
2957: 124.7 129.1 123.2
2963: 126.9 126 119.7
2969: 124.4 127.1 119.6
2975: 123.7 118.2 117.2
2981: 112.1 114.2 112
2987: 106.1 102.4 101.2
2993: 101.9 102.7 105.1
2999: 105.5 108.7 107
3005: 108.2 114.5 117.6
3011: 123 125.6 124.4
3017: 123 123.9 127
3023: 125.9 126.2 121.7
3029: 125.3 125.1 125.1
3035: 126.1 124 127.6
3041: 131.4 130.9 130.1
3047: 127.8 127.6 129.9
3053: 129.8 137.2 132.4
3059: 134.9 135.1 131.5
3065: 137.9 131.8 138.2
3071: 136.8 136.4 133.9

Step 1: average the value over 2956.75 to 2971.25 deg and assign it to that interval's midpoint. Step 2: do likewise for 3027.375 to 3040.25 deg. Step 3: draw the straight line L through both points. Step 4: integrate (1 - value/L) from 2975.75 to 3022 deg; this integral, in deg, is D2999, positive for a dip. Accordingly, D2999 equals 4.5 deg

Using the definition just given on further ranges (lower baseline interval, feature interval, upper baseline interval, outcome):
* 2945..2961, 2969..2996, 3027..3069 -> 3.1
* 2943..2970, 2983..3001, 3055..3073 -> 3.3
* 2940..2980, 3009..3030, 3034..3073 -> 0.8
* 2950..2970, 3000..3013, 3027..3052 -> 1.2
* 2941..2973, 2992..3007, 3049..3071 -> 2.7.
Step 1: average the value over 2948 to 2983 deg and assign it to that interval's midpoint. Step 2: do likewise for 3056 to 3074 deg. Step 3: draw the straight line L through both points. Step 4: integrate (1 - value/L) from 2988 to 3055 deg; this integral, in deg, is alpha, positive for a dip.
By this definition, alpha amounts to 5.0 deg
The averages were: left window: 123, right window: 135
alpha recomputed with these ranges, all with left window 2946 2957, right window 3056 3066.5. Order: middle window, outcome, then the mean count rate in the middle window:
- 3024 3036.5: 0.7 deg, 125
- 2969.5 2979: 0.4 deg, 122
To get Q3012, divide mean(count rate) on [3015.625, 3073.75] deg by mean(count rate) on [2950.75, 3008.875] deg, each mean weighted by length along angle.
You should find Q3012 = 1.12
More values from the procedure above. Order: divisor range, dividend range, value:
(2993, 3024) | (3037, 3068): 1.14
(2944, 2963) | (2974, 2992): 0.89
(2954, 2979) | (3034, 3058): 1.05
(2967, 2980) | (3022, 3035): 1.03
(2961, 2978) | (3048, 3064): 1.07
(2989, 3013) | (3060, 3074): 1.24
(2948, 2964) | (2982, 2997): 0.84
